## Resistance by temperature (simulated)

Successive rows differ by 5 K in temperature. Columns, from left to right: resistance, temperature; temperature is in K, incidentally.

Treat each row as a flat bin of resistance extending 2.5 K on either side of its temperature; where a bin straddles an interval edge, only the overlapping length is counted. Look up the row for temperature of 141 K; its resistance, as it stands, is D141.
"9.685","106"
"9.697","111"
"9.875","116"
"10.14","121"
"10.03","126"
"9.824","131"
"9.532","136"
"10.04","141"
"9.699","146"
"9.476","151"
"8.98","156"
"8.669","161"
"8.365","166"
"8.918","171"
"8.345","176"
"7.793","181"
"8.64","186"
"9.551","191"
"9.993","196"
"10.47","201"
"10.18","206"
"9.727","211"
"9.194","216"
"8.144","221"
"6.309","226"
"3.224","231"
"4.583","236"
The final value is 10.04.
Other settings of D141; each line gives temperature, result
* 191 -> 9.551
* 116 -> 9.875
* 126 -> 10.03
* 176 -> 8.345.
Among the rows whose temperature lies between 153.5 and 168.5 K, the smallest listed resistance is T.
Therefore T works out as 8.365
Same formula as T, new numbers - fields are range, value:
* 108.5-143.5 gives 9.532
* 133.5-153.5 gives 9.476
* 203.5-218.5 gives 9.194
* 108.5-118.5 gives 9.697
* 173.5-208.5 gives 7.793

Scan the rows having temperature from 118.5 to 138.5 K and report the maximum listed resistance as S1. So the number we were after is 10.14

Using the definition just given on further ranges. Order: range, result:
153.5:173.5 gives 8.98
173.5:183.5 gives 8.345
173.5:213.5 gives 10.47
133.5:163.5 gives 10.04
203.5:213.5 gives 10.18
